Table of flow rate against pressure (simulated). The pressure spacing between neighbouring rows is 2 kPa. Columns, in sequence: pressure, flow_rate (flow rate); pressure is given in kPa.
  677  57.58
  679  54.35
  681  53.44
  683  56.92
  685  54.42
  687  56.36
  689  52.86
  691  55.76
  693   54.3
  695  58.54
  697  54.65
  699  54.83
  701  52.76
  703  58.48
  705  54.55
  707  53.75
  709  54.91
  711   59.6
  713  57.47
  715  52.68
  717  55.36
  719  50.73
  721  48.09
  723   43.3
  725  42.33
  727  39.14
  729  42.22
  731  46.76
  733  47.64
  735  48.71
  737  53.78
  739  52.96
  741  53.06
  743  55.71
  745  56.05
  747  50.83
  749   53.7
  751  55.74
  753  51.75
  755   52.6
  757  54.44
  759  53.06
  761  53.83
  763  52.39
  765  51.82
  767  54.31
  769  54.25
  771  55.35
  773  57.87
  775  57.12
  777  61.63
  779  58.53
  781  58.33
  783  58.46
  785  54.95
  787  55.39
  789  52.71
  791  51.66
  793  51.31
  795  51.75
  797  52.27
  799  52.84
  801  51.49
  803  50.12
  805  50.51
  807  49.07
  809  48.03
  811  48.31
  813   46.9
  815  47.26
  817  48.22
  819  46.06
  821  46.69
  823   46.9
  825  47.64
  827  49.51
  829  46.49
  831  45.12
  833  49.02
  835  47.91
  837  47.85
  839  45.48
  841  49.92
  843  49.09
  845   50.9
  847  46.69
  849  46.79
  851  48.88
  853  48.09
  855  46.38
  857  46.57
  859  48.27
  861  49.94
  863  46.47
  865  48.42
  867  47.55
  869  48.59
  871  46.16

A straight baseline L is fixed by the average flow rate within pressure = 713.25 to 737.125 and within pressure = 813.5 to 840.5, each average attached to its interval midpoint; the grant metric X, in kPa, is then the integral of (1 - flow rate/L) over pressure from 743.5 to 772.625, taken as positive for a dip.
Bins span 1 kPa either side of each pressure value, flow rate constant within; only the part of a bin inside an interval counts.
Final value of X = -3.8 kPa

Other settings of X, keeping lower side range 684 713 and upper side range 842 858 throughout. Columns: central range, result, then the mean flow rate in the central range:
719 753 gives 2.59 kPa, 49.5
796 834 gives 0.87 kPa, 48.5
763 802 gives -2.65 kPa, 54.8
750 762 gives -0.22 kPa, 53.6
